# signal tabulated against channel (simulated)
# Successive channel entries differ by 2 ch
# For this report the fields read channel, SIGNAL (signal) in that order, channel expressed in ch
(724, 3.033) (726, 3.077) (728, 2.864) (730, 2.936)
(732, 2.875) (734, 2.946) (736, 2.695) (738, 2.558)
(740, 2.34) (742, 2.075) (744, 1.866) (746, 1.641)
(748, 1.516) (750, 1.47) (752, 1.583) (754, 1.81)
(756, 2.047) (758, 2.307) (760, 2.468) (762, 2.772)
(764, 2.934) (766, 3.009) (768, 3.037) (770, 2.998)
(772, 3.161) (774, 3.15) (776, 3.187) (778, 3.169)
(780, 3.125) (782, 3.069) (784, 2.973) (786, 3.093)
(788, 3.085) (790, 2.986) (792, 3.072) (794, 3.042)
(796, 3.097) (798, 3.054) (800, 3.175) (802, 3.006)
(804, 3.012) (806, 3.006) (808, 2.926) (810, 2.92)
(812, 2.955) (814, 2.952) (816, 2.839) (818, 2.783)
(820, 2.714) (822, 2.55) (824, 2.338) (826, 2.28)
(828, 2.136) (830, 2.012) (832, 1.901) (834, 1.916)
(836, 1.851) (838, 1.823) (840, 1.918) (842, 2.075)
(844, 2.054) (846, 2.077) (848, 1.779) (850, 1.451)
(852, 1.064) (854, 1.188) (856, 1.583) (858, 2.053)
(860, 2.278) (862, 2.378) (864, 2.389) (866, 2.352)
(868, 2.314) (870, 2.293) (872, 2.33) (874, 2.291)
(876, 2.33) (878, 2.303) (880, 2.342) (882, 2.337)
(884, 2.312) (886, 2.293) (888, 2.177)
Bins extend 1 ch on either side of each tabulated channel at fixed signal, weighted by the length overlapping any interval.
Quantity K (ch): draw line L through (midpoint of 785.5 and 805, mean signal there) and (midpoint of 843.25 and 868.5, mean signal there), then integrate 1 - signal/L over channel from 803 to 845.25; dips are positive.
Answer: 1.8 ch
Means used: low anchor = 3.06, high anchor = 1.91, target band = 2.42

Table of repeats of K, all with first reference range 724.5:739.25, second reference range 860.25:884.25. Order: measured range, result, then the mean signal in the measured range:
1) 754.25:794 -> -3.29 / 2.91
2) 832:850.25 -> 4.06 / 1.9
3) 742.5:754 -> 4.68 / 1.65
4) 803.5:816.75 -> -1.99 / 2.94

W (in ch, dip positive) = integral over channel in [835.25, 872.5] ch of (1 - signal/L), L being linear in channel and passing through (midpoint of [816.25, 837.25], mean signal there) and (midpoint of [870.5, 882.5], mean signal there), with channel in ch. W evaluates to 5.5 ch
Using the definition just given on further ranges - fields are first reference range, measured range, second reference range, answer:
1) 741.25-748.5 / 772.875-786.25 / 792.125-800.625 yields -2.3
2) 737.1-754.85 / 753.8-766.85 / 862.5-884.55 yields -4.0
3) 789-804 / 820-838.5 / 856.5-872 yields 3.8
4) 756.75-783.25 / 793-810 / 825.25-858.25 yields -4.0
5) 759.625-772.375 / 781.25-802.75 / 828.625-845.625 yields -4.2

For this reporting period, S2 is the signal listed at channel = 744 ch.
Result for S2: 1.866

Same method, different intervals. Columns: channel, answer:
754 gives 1.81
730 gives 2.936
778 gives 3.169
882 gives 2.337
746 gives 1.641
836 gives 1.851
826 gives 2.28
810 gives 2.92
